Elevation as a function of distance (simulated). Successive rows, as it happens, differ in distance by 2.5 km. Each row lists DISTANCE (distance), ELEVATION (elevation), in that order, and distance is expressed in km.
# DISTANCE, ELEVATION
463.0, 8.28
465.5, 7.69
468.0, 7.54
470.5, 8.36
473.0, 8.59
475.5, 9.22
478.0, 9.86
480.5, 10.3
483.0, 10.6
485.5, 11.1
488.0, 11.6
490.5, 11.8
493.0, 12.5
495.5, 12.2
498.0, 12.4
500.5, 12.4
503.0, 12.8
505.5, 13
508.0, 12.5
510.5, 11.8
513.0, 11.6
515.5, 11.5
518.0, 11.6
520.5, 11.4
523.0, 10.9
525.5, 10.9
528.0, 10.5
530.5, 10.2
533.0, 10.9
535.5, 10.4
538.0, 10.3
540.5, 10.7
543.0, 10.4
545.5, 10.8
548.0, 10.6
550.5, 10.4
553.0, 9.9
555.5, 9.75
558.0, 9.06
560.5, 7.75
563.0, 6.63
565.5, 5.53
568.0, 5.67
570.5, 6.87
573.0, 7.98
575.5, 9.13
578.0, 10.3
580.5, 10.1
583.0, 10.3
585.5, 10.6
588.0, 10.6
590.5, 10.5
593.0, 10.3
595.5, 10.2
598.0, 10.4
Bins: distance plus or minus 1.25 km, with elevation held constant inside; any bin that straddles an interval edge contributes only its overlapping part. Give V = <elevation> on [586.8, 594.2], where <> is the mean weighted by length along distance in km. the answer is 10.5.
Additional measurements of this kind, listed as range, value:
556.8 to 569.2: 6.92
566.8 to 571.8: 6.29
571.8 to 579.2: 9.14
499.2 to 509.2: 12.7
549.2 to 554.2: 10.2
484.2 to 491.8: 11.5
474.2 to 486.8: 10.2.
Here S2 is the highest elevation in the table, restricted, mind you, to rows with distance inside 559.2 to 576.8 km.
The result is 9.13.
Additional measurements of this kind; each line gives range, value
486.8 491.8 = 11.8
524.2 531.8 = 10.9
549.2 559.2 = 10.4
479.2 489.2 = 11.6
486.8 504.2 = 12.8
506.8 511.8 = 12.5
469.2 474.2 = 8.59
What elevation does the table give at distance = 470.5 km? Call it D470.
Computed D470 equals 8.36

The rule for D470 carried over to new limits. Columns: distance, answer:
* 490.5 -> 11.8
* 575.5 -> 9.13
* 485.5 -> 11.1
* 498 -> 12.4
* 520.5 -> 11.4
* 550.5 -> 10.4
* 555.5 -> 9.75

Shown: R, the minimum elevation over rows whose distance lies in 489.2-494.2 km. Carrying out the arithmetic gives 11.8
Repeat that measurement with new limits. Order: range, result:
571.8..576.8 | 7.98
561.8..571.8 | 5.53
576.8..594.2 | 10.1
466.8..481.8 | 7.54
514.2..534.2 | 10.2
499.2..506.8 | 12.4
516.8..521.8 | 11.4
